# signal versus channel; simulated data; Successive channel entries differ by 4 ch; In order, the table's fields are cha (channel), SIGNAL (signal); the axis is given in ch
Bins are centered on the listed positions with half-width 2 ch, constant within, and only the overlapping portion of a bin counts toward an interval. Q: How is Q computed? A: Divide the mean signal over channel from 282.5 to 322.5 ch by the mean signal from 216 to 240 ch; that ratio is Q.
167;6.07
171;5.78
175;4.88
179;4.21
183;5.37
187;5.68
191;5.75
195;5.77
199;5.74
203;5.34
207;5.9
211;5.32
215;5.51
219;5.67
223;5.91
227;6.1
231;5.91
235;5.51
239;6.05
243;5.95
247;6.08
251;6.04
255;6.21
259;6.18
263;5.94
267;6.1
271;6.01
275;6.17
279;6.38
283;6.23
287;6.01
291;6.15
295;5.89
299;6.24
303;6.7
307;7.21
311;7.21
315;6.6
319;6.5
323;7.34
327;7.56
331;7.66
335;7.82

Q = 1.12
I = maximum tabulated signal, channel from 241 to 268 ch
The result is 6.21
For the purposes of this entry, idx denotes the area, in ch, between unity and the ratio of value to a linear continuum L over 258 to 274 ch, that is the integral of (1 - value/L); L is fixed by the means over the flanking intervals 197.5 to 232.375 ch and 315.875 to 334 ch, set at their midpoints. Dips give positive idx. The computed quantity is 0.9 ch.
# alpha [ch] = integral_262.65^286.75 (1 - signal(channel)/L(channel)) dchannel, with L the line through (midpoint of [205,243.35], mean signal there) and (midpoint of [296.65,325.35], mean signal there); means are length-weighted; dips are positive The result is 0.9 ch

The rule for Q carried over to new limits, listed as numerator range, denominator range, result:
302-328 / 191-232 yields 1.23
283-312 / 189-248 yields 1.12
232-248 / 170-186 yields 1.16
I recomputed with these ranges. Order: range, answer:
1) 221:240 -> 6.1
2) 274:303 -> 6.7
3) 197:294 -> 6.38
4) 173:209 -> 5.9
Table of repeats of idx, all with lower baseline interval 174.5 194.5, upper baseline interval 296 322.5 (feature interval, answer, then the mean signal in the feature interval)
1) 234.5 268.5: 0.13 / 6.03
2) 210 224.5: 0.07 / 5.61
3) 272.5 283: 0.19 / 6.25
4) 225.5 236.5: -0.08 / 5.84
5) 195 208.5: -0.54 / 5.67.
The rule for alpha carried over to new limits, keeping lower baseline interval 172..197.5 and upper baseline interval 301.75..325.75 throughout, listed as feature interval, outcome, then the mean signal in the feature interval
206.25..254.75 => 0.4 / 5.84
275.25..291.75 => 0.9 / 6.19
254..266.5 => 0.3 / 6.1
